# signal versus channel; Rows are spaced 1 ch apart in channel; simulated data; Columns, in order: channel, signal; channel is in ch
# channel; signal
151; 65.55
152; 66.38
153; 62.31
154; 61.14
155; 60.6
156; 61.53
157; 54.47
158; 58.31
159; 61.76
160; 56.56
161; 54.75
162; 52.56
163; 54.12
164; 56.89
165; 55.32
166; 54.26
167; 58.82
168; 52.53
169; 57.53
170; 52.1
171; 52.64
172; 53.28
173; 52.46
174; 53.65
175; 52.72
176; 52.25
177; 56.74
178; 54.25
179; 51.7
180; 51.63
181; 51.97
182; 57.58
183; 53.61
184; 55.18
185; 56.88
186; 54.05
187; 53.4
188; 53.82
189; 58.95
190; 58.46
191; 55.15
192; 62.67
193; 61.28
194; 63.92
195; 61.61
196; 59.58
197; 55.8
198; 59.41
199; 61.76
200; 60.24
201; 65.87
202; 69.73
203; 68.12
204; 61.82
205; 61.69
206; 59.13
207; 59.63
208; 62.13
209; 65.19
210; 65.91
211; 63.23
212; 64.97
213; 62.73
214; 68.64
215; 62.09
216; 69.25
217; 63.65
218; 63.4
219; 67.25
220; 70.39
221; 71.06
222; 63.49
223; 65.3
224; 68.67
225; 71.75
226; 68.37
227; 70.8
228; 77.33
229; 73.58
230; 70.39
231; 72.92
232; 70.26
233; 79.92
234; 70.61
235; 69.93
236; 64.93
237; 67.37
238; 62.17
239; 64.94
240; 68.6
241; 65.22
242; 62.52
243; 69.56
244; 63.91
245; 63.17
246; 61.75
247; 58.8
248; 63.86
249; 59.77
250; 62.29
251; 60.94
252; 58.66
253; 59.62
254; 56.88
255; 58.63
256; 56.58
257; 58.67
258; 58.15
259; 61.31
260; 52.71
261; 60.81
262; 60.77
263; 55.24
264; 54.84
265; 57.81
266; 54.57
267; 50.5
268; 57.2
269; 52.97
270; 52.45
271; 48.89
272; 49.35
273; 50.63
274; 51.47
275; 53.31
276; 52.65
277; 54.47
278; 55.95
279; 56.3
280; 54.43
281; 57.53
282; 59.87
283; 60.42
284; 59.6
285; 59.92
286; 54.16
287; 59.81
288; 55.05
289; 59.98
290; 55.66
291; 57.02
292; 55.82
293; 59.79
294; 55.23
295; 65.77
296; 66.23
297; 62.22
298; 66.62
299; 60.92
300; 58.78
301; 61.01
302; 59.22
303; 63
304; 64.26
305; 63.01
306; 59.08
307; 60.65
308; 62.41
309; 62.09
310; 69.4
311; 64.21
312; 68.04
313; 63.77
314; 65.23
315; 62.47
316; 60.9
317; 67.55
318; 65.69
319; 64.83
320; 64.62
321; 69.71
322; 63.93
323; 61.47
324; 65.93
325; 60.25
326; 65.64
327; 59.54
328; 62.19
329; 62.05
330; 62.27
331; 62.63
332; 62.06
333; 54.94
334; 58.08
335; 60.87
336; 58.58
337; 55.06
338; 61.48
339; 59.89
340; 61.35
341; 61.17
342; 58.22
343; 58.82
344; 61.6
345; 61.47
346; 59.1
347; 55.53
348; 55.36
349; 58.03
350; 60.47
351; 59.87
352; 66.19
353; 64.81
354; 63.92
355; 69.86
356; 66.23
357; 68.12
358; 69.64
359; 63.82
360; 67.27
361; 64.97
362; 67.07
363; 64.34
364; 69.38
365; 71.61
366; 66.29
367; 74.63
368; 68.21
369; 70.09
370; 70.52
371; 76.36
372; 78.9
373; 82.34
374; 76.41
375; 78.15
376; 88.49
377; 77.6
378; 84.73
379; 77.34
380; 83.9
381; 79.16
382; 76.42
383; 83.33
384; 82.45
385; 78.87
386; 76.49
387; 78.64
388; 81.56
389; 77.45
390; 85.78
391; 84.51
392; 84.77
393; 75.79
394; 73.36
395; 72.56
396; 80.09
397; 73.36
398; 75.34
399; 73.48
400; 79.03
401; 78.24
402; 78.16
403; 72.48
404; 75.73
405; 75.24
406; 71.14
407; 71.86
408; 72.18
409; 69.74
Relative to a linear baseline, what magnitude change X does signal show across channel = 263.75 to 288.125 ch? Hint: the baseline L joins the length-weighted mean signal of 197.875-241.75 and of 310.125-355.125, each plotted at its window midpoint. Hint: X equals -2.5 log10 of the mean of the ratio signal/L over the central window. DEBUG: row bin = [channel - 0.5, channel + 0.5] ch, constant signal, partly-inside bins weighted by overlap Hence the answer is 0.171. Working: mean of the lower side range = 66.7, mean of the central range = 55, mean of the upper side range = 62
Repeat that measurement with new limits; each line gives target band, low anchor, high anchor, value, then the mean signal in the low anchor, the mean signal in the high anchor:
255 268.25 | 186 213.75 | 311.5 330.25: 0.10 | 61.3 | 64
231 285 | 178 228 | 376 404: 0.12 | 62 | 78.8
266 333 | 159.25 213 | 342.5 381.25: 0.09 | 57.8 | 69.2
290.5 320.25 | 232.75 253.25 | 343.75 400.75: 0.10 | 64.6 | 72.6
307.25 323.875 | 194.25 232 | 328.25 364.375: -0.03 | 65.6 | 62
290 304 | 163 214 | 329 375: 0.03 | 58.1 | 64.7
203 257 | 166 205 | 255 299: -0.15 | 57.2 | 56.9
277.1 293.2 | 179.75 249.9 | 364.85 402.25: 0.21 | 63.8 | 77.8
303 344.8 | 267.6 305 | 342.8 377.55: 0.01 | 57.6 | 68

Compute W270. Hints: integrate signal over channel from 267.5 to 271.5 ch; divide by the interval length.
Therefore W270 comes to 52.9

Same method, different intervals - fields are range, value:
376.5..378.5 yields 81.2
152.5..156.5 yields 61.4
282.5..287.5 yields 58.8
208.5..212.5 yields 64.8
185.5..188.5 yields 53.8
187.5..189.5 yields 56.4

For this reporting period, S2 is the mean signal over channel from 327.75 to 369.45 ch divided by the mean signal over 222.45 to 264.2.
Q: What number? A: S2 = 1.0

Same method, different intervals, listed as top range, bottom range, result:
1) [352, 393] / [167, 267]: 1.22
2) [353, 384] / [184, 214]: 1.20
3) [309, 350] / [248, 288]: 1.09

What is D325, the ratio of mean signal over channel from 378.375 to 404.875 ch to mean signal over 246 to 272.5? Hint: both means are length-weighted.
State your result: 1.37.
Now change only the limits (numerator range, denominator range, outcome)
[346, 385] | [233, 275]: 1.19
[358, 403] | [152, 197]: 1.35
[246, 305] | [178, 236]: 0.91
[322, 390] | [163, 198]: 1.22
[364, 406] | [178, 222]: 1.27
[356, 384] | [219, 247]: 1.08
